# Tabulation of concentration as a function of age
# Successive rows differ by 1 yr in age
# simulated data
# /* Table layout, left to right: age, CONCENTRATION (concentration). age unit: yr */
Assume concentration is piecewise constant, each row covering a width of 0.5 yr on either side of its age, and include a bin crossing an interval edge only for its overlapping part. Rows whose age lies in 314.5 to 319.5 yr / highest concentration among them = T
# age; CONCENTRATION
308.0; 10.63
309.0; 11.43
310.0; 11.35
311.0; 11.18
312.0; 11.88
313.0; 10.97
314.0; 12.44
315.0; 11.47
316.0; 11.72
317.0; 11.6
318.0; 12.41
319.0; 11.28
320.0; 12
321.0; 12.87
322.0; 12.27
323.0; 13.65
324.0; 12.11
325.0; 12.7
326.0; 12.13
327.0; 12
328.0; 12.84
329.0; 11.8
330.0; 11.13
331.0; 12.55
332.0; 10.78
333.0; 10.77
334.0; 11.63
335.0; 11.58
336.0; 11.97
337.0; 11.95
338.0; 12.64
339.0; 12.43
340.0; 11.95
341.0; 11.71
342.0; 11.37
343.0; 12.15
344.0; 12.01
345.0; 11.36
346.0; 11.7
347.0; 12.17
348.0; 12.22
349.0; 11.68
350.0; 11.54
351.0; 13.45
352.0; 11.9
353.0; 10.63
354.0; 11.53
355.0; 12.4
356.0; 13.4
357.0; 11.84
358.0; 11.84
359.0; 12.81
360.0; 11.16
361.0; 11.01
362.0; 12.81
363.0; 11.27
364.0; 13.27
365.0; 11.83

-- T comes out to 12.41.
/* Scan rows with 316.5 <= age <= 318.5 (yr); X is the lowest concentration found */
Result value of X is 11.6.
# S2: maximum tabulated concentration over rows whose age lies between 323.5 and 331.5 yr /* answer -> 12.84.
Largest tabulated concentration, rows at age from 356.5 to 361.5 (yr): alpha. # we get 12.81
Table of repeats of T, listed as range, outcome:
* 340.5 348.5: 12.22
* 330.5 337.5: 12.55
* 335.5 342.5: 12.64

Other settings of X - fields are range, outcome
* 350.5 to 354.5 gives 10.63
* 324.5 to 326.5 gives 12.13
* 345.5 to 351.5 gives 11.54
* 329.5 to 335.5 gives 10.77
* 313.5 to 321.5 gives 11.28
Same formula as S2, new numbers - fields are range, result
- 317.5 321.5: 12.87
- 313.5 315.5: 12.44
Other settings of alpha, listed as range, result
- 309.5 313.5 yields 11.88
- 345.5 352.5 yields 13.45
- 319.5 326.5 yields 13.65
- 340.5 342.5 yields 11.71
